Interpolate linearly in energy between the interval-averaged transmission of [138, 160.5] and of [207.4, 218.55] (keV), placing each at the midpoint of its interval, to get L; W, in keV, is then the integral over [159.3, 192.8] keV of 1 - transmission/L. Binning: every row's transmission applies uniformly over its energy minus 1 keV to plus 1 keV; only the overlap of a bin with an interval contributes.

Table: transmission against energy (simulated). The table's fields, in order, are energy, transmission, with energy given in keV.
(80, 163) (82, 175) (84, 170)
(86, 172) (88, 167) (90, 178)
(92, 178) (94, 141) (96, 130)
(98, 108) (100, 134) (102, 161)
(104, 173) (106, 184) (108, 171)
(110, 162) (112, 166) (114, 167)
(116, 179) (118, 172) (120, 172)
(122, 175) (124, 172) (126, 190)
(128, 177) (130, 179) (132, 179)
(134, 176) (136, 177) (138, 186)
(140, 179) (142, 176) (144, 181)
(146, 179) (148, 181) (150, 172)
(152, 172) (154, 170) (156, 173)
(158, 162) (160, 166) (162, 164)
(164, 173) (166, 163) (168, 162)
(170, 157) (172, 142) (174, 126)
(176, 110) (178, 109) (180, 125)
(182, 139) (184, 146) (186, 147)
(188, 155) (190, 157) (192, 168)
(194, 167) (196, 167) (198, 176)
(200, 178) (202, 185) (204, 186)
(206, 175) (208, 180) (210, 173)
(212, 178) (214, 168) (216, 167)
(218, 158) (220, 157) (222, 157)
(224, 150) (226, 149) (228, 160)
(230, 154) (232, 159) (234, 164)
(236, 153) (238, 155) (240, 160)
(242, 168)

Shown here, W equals 5.0 keV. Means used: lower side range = 174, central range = 147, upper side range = 171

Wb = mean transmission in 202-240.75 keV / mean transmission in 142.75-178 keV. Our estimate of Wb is 1.02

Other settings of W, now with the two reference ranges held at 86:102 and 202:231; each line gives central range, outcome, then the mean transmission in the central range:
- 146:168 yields -1.6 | 170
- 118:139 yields -3.2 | 178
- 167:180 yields 2.2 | 134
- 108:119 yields -1.2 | 169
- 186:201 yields -0.2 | 166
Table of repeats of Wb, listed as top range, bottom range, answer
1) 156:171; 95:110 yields 1.08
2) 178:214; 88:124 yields 1.01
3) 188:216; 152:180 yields 1.14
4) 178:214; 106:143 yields 0.93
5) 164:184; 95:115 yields 0.89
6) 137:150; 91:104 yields 1.24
